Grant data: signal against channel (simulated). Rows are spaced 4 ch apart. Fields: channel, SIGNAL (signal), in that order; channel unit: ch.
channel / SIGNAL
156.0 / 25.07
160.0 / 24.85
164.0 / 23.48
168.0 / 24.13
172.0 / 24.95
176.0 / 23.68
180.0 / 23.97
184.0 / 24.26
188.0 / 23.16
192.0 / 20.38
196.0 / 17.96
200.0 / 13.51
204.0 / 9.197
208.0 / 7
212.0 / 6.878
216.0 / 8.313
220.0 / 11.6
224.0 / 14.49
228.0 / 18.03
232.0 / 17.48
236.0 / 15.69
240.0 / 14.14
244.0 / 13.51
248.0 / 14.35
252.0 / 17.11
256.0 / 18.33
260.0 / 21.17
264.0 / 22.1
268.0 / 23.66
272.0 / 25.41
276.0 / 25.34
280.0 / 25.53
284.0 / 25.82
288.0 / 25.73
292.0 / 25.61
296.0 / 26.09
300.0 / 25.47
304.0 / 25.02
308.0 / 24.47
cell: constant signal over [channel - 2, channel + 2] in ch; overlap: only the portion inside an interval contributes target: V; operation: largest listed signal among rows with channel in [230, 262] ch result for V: 21.17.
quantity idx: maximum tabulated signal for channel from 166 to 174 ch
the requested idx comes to 24.95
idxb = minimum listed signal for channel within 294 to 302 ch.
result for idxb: 25.47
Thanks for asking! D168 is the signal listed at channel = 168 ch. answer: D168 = 24.13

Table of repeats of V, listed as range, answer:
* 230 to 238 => 17.48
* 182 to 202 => 24.26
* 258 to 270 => 23.66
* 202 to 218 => 9.197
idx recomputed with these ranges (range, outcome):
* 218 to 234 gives 18.03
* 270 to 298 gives 26.09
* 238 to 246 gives 14.14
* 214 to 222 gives 11.6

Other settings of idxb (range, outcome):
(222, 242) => 14.14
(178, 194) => 20.38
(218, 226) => 11.6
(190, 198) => 17.96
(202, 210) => 7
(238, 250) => 13.51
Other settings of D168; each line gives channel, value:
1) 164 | 23.48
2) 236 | 15.69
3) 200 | 13.51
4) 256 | 18.33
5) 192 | 20.38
